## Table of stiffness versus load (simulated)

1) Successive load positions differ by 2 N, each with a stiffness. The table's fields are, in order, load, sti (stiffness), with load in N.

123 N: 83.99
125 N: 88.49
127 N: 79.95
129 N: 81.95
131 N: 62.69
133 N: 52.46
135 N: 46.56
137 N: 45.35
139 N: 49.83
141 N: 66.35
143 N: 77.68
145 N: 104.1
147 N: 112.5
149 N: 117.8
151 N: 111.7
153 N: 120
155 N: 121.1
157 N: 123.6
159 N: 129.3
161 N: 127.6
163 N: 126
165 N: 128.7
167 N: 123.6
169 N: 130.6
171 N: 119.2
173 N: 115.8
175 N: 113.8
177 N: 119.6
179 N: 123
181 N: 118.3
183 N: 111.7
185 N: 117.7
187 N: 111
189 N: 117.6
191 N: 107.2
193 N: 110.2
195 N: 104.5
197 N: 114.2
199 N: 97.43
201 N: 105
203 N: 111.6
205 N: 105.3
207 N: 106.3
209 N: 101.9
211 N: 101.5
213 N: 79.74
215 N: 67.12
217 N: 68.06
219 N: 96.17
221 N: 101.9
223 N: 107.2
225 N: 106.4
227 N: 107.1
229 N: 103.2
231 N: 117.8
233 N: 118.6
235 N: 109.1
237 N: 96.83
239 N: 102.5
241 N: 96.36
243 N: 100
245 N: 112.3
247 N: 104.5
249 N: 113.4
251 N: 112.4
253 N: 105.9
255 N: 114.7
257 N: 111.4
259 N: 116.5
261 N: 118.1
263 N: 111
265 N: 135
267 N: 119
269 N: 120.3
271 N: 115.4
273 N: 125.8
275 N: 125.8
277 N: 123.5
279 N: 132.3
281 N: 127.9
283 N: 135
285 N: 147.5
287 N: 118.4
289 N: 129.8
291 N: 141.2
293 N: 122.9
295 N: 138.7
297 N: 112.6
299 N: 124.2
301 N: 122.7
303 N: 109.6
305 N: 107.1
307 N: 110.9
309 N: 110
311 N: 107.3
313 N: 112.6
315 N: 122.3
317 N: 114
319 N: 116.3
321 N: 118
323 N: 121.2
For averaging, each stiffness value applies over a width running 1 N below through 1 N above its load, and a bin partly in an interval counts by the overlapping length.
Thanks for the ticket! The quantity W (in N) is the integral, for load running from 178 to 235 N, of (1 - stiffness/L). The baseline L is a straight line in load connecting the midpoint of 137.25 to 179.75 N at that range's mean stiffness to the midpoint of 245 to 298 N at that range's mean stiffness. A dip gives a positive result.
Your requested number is 5.30 N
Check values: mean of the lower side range 111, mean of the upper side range 122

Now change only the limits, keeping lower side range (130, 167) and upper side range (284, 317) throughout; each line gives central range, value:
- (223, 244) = 0.8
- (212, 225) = 2.4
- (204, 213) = 0.4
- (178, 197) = -2.0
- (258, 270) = -0.5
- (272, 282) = -0.8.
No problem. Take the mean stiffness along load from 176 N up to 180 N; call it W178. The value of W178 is 121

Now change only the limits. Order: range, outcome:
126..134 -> 69.3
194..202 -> 105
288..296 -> 133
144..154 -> 113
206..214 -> 97.4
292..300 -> 125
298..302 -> 123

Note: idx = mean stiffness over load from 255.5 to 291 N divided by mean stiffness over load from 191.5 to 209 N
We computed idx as 1.17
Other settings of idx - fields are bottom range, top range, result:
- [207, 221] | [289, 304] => 1.41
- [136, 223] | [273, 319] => 1.15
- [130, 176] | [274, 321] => 1.21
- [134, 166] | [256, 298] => 1.25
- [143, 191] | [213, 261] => 0.88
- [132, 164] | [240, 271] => 1.18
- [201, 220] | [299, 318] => 1.21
